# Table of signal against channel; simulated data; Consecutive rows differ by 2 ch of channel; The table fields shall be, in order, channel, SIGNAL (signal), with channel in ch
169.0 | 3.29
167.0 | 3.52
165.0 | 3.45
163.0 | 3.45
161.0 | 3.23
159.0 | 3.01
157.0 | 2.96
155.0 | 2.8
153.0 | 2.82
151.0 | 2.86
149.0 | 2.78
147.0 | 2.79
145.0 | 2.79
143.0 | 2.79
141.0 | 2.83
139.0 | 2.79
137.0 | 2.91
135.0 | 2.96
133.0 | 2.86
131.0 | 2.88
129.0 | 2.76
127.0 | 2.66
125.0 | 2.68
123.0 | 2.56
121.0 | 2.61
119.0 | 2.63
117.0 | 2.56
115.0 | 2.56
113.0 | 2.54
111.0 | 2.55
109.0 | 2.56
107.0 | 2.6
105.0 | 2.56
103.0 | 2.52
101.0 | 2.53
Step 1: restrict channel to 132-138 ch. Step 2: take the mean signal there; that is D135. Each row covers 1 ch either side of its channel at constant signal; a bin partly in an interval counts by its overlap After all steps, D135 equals 2.91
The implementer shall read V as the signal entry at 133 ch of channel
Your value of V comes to 2.86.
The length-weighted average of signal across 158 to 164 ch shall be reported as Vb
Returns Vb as 3.23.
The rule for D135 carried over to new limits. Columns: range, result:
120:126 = 2.62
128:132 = 2.82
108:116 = 2.55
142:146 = 2.79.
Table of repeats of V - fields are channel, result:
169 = 3.29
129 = 2.76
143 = 2.79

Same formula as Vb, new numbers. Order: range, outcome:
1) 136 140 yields 2.85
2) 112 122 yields 2.58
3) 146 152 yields 2.81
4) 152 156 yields 2.81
